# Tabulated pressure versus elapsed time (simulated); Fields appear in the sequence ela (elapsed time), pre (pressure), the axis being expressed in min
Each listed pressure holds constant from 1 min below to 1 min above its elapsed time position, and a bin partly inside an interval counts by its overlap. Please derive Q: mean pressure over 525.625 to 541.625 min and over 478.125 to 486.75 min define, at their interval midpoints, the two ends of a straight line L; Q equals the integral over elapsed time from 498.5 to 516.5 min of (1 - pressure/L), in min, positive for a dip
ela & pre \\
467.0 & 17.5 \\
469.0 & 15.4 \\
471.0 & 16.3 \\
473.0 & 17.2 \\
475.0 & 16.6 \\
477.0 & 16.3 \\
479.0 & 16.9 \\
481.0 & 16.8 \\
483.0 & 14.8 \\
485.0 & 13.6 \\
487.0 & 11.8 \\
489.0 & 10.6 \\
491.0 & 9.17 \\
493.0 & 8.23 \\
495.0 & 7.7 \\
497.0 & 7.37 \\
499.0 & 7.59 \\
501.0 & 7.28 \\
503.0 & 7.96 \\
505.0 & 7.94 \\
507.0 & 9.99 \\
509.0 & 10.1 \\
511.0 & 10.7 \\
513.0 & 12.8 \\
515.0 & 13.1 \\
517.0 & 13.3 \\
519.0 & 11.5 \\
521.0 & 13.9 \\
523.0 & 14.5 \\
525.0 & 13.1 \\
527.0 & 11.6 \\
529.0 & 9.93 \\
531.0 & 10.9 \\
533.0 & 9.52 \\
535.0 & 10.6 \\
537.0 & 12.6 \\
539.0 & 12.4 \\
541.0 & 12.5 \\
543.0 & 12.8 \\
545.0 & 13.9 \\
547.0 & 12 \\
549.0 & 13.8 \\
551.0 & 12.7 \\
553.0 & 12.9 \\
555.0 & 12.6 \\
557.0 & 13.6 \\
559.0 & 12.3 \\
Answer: 4.5 min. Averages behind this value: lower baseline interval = 15.2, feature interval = 9.88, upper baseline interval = 11.3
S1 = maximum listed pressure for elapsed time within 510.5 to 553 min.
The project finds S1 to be 14.5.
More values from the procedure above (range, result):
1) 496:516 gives 13.1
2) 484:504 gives 13.6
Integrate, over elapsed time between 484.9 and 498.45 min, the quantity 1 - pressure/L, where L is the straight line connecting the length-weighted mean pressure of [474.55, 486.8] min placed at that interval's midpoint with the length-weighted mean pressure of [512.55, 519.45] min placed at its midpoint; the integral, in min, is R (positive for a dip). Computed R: 4.9 min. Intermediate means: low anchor 15.5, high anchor 12.8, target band 9.46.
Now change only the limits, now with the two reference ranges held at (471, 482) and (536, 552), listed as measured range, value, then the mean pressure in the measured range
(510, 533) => 3.2 min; 12.2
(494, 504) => 5.1 min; 7.58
